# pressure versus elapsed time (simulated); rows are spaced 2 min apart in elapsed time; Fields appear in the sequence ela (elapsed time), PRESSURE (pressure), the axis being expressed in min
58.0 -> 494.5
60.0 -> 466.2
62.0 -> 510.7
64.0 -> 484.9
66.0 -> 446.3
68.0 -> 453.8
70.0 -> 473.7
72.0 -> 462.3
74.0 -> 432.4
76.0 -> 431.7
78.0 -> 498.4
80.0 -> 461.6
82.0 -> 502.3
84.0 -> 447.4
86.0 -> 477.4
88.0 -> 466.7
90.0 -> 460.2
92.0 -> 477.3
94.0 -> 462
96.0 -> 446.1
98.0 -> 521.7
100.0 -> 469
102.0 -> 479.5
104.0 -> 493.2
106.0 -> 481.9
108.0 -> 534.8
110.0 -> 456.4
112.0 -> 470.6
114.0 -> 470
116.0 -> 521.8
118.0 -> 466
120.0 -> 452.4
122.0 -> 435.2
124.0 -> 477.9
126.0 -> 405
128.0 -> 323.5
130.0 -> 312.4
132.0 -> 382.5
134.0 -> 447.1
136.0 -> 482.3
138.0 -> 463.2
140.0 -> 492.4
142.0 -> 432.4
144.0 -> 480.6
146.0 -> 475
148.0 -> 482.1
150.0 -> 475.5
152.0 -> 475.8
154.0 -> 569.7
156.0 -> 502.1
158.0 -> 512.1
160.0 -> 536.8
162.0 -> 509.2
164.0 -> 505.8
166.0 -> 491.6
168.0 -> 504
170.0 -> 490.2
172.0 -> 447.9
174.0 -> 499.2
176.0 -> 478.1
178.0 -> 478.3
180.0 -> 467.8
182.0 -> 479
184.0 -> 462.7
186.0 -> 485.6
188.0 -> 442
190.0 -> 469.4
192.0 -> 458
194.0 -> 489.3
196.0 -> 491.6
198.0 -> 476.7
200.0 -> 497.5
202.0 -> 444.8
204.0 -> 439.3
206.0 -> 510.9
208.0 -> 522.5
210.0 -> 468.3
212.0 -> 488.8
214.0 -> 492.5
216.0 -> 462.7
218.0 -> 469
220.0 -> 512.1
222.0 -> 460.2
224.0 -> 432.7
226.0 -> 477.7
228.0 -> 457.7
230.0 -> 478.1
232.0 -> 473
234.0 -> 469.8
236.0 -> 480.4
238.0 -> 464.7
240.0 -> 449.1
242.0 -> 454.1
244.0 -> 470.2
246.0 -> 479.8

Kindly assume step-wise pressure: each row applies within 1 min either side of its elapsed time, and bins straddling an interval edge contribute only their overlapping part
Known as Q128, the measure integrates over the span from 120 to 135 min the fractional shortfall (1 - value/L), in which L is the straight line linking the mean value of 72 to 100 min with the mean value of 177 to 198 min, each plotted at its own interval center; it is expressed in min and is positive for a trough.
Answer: 2.2 min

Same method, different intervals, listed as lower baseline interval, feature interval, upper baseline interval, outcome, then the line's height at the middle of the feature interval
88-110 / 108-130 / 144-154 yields 1.70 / 483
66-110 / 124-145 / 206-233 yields 2.18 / 474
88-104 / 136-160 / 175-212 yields -0.70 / 475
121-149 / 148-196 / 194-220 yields -3.08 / 459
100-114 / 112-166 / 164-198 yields 1.75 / 481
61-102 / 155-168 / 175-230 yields -1.00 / 473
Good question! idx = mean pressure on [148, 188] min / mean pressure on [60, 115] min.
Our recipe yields 1.04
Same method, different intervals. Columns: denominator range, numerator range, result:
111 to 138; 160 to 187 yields 1.12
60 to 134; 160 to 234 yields 1.04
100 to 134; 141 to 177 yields 1.10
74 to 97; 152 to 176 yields 1.08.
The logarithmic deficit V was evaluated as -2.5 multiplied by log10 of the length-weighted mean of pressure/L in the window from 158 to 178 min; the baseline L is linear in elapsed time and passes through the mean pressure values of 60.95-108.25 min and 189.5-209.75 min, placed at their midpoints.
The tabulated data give -0.04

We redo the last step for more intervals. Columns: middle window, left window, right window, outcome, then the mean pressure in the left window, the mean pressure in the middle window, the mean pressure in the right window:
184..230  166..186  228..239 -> 0.001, 480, 475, 472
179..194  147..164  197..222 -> 0.056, 508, 468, 481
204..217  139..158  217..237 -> -0.028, 489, 487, 471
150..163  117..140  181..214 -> -0.154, 426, 514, 477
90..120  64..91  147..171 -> -0.007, 463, 480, 505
